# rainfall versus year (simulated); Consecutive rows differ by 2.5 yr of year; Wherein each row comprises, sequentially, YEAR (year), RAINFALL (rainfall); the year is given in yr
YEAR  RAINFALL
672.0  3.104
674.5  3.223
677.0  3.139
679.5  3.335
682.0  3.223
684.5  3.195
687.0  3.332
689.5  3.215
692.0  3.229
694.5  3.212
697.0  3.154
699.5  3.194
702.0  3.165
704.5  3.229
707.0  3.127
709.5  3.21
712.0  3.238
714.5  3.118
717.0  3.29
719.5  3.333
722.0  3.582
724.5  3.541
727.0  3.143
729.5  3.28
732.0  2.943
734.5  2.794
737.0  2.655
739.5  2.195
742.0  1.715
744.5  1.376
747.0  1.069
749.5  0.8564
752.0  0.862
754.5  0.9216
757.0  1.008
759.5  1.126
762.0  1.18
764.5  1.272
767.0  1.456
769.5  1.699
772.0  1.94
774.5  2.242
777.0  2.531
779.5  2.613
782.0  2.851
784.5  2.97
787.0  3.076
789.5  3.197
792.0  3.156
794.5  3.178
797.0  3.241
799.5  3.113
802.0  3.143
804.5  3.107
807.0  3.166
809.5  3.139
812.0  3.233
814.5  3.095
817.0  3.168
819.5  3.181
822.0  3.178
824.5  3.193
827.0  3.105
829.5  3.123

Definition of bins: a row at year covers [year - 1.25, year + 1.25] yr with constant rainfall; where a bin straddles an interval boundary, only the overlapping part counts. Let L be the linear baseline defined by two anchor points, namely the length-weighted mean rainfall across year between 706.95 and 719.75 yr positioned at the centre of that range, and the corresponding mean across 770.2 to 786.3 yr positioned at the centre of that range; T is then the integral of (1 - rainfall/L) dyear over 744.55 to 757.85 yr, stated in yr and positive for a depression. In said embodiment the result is 8.66 yr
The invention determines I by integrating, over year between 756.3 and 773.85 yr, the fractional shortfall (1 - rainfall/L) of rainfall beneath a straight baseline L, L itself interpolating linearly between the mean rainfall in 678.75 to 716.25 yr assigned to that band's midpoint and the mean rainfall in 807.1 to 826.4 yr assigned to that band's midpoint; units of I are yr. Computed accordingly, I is 9.7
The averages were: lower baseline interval 3.21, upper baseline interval 3.17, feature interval 1.42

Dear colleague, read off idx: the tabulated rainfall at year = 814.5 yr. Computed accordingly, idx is 3.095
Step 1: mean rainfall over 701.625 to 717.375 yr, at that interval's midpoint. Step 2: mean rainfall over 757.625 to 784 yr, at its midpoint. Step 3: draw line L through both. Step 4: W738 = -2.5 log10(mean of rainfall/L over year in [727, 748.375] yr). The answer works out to 0.15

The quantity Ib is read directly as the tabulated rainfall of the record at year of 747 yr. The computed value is 1.069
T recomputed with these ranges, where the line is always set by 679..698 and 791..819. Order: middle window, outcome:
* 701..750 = 6.7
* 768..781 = 4.0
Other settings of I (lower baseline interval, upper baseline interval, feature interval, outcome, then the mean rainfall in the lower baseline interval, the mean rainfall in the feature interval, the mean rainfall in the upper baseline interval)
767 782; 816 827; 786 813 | -4.5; 2.2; 3.16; 3.17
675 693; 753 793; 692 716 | -1.7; 3.24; 3.19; 2.06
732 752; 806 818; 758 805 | 3.0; 1.82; 2.46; 3.16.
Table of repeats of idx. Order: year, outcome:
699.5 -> 3.194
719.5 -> 3.333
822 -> 3.178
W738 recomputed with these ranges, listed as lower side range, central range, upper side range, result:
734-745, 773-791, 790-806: 0.044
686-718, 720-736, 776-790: -0.039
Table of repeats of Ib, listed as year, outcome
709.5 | 3.21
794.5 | 3.178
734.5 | 2.794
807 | 3.166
